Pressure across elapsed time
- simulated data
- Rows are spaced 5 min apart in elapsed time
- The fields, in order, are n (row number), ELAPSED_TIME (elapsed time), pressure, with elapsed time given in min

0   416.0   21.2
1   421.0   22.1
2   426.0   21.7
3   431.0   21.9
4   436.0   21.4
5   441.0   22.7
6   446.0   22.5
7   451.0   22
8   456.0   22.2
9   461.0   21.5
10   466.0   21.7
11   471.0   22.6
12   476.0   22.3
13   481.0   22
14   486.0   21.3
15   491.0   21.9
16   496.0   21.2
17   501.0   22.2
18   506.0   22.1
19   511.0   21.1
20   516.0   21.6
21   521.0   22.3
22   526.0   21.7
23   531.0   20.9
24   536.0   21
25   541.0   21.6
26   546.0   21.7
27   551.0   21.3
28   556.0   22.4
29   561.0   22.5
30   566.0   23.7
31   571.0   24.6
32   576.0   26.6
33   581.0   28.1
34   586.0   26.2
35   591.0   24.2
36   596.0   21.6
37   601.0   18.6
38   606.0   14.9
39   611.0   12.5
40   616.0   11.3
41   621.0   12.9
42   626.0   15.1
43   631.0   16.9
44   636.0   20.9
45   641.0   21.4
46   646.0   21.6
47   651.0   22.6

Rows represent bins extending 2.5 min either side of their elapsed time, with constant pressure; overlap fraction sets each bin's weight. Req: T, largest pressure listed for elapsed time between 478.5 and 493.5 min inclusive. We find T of 22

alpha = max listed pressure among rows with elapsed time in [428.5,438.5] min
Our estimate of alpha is 21.9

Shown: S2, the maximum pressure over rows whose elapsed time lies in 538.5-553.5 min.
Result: 21.7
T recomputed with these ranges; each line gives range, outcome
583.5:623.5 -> 26.2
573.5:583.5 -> 28.1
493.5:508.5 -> 22.2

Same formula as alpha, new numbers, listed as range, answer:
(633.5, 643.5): 21.4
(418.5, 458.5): 22.7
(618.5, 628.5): 15.1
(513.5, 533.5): 22.3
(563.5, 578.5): 26.6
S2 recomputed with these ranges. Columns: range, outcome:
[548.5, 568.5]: 23.7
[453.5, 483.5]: 22.6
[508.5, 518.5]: 21.6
